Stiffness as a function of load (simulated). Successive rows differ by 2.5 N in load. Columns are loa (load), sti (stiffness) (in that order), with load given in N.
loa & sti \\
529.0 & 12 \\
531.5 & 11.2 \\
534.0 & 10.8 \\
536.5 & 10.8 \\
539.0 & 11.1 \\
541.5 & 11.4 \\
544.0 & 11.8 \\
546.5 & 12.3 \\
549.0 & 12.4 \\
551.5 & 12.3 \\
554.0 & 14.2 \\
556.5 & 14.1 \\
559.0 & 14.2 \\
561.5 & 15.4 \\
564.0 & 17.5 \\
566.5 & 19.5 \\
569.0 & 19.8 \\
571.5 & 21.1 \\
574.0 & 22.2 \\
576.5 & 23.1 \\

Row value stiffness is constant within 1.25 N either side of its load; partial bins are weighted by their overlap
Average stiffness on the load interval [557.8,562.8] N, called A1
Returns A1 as 14.8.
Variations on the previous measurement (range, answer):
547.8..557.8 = 13.3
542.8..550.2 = 12.2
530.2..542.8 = 11.1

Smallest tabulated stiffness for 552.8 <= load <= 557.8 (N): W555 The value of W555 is 14.1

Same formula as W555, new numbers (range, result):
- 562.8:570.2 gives 17.5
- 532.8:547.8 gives 10.8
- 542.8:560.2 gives 11.8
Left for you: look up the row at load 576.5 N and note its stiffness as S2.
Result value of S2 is 23.1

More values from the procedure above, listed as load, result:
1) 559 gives 14.2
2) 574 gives 22.2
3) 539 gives 11.1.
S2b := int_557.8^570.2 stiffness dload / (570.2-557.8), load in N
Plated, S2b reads 17.3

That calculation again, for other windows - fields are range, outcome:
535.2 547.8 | 11.5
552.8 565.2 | 15.1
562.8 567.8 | 18.5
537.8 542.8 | 11.3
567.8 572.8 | 20.5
